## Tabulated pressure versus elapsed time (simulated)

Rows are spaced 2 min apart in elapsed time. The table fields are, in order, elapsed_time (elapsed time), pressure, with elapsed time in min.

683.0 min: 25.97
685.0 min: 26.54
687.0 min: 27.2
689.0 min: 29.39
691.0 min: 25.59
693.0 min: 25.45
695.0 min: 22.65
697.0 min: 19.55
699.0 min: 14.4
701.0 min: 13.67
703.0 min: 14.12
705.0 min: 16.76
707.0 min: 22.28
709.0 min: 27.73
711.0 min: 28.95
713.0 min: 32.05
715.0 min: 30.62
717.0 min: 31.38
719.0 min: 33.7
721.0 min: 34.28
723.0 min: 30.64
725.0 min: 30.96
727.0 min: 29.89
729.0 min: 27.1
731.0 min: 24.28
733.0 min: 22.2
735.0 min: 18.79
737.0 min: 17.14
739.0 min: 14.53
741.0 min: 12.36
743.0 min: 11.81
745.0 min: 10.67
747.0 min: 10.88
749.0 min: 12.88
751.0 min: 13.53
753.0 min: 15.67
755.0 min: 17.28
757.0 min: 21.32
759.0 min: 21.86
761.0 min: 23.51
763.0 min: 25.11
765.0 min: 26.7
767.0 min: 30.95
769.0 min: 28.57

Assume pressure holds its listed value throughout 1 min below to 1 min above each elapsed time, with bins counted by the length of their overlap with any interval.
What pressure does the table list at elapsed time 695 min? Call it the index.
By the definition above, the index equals 22.65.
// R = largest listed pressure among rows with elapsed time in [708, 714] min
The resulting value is 32.05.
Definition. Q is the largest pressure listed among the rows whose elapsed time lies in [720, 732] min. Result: 34.28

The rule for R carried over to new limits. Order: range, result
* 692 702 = 25.45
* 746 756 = 17.28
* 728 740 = 27.1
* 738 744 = 14.53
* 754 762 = 23.51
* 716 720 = 33.7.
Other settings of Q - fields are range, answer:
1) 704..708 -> 22.28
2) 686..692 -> 29.39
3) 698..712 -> 28.95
